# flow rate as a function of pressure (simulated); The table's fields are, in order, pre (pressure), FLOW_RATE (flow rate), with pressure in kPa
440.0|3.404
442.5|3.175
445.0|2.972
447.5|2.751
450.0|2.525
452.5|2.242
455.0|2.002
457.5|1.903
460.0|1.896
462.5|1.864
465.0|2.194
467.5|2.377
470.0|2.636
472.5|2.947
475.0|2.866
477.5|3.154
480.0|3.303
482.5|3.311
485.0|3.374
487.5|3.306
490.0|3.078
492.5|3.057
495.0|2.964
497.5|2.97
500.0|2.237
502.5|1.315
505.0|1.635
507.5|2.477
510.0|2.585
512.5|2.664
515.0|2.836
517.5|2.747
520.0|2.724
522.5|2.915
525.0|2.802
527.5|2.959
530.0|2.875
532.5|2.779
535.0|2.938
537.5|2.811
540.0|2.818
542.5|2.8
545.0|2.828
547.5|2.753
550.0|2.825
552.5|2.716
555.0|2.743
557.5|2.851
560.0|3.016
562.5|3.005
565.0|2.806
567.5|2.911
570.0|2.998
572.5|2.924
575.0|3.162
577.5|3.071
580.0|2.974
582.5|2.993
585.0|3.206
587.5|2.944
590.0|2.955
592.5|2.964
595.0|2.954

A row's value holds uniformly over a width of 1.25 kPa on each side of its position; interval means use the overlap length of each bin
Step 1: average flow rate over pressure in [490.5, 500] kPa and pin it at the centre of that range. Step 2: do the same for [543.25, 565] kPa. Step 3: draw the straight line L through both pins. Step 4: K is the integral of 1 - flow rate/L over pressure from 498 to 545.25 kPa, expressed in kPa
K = 4.2 kPa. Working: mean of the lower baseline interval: 2.9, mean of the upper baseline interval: 2.84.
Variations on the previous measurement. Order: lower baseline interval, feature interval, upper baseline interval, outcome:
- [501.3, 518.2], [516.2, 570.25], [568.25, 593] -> -4.2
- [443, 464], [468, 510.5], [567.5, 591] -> -4.7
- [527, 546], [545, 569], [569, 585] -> 0.8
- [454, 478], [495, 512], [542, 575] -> 1.9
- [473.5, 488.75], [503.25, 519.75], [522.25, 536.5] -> 2.9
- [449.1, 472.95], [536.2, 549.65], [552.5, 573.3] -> -0.2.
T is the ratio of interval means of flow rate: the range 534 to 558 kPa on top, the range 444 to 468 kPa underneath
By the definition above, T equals 1.2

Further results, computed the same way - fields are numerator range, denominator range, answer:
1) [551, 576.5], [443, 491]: 1.09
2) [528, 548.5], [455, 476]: 1.23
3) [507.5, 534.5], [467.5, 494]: 0.91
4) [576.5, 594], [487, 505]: 1.16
